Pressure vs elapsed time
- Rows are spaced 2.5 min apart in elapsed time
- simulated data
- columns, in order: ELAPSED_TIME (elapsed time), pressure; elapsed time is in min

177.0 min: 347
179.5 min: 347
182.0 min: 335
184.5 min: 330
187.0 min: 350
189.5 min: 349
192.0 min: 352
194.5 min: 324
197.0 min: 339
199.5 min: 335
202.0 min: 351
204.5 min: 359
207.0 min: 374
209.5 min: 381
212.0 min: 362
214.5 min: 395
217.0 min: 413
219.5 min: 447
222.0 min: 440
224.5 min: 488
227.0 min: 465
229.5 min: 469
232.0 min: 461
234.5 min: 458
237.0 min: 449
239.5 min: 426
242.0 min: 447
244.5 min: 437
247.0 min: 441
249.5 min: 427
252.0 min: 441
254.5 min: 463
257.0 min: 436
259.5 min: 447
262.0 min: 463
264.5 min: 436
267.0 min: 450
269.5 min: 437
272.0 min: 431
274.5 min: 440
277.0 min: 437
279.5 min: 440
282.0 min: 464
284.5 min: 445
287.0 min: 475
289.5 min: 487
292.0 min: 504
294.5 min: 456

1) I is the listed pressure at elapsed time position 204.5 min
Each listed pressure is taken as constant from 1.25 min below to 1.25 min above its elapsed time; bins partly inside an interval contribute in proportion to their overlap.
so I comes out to 359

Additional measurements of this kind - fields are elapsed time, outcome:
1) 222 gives 440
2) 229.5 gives 469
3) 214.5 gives 395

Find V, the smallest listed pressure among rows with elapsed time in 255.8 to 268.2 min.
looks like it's 436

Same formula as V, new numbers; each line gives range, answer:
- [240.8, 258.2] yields 427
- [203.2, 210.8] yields 359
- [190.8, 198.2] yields 324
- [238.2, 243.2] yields 426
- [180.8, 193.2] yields 330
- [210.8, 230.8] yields 362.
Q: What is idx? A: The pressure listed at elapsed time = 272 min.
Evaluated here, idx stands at 431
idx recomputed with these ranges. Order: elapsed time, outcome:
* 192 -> 352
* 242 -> 447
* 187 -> 350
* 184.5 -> 330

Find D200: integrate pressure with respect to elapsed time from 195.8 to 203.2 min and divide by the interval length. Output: 342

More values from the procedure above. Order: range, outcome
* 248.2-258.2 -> 442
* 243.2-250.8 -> 435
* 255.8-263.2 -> 449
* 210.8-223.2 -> 411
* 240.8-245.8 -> 442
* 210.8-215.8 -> 379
